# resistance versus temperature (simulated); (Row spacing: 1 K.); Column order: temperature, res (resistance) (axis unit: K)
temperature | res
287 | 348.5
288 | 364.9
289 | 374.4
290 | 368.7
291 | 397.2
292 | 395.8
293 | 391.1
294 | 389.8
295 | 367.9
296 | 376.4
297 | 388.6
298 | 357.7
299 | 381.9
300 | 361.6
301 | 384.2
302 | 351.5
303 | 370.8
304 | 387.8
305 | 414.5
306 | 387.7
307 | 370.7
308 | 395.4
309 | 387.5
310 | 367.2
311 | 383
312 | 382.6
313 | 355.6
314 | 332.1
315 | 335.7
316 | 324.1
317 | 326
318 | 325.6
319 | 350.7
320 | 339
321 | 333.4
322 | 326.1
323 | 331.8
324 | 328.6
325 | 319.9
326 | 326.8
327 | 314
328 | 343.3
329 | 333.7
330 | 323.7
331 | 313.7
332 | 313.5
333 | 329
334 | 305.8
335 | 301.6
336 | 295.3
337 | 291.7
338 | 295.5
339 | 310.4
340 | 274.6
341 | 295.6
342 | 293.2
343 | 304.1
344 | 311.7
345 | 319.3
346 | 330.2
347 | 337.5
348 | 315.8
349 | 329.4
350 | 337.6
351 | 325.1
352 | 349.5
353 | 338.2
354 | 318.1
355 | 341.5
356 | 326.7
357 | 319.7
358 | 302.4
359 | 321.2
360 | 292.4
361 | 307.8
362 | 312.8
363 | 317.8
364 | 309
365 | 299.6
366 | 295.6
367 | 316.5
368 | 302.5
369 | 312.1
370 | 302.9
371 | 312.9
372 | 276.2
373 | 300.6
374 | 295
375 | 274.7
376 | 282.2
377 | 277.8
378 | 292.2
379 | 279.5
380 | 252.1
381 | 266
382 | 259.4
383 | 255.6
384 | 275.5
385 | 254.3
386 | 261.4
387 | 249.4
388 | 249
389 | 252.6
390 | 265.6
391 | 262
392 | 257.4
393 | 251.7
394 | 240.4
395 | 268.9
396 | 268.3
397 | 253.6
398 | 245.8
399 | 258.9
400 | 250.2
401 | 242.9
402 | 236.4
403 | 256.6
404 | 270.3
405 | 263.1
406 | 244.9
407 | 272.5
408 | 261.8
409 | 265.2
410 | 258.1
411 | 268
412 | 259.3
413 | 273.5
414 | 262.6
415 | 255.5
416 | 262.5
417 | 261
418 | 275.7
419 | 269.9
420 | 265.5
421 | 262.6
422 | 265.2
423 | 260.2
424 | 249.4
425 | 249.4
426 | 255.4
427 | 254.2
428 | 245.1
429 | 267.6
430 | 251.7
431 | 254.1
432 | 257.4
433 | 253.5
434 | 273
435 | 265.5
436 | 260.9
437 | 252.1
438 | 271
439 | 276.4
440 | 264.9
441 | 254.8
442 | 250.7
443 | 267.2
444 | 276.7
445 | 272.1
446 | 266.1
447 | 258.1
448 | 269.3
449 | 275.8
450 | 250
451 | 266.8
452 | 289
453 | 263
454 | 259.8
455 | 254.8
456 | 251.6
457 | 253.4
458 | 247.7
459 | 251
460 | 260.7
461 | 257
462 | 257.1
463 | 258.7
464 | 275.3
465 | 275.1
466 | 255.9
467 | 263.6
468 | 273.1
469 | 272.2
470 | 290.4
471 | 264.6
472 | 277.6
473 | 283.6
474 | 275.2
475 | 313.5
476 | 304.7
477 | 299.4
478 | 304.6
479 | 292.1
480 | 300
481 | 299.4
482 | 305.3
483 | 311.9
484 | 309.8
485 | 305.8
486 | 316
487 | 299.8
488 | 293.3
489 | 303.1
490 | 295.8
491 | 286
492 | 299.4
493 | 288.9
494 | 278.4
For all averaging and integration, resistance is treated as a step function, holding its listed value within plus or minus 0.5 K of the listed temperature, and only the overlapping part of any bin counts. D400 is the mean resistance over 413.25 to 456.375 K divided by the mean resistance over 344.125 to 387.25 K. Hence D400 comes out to 0.87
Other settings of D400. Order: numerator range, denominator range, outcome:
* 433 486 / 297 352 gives 0.81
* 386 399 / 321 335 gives 0.79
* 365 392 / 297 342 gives 0.82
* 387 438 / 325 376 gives 0.83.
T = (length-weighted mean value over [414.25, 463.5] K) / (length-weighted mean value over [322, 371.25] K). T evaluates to 0.8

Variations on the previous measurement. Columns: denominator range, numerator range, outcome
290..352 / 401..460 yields 0.76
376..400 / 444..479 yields 1.04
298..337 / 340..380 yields 0.89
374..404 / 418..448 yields 1.00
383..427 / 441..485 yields 1.06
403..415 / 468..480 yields 1.10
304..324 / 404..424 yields 0.74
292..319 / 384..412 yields 0.70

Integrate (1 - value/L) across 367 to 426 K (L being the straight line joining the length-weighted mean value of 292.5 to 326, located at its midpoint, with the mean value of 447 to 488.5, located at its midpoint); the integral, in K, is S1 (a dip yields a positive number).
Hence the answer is 9.2 K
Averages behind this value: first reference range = 361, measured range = 266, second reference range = 278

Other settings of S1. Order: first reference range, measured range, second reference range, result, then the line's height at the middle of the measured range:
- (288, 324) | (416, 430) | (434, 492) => 1.8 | 299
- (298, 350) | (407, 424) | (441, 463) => 1.1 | 283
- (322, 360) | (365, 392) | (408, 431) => 1.2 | 291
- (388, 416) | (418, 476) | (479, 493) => 3.4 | 281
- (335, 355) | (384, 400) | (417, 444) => 1.6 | 285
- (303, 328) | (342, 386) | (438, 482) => 3.1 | 325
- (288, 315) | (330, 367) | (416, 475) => 2.8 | 340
